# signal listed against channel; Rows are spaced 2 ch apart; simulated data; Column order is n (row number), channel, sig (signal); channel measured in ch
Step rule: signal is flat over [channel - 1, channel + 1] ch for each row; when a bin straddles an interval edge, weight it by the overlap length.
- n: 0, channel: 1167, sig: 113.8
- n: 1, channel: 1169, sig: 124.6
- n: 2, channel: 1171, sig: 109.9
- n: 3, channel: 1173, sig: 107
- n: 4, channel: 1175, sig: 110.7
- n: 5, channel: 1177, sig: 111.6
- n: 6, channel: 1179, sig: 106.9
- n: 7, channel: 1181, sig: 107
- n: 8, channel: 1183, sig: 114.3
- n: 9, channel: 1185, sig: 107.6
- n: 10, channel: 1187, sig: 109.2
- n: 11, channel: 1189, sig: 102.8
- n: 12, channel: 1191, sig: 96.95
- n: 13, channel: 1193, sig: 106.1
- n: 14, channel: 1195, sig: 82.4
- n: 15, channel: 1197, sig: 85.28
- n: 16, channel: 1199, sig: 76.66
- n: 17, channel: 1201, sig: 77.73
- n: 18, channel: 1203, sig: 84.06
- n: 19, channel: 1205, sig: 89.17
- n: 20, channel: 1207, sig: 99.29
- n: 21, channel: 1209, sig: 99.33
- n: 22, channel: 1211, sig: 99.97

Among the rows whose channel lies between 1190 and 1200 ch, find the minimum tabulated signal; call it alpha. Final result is 76.66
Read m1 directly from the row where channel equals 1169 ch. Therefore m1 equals 124.6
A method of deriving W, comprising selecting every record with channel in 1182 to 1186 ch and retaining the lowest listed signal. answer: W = 107.6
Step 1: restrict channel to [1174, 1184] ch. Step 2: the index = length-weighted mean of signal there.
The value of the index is 110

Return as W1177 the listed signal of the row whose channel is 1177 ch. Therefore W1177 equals 111.6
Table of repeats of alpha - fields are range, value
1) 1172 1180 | 106.9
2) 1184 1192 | 96.95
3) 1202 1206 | 84.06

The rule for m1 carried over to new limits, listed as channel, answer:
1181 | 107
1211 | 99.97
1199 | 76.66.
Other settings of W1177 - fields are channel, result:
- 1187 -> 109.2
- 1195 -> 82.4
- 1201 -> 77.73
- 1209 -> 99.33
